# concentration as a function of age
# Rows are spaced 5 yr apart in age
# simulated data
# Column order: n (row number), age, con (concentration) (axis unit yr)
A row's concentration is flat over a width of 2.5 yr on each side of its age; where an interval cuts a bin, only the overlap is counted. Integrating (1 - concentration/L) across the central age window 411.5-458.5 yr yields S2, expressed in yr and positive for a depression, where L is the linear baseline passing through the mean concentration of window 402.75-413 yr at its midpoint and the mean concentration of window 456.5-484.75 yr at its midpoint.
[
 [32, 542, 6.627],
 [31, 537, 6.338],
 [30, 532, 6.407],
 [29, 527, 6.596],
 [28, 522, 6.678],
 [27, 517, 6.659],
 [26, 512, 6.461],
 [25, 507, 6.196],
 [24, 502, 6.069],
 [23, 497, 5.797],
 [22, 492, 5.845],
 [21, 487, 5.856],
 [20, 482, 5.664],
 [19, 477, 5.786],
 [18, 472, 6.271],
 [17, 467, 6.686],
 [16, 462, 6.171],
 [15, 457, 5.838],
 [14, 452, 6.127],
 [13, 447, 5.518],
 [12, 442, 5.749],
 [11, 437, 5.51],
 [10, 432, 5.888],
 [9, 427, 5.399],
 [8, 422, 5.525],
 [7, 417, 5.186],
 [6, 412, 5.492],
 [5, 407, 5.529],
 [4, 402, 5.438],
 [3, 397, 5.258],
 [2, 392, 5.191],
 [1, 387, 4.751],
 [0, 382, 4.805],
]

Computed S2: 1.1 yr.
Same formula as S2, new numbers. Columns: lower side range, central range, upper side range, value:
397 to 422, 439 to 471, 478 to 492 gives -2.2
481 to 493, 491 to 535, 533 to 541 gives -1.5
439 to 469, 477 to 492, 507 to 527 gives 1.2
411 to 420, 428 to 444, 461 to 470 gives 0.3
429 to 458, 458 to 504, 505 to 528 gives 1.0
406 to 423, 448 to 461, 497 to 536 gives -0.3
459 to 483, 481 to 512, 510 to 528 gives 2.1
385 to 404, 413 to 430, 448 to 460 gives 0.4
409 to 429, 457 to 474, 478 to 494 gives -1.9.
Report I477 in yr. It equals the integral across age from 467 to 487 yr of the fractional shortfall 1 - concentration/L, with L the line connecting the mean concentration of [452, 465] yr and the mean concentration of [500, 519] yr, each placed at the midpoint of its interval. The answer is 0.5 yr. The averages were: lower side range 6.05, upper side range 6.35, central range 6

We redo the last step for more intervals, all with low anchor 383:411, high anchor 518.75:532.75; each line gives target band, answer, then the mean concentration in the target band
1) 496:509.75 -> 0.6 yr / 6.05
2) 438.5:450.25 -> 0.1 yr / 5.65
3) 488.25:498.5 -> 0.7 yr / 5.83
